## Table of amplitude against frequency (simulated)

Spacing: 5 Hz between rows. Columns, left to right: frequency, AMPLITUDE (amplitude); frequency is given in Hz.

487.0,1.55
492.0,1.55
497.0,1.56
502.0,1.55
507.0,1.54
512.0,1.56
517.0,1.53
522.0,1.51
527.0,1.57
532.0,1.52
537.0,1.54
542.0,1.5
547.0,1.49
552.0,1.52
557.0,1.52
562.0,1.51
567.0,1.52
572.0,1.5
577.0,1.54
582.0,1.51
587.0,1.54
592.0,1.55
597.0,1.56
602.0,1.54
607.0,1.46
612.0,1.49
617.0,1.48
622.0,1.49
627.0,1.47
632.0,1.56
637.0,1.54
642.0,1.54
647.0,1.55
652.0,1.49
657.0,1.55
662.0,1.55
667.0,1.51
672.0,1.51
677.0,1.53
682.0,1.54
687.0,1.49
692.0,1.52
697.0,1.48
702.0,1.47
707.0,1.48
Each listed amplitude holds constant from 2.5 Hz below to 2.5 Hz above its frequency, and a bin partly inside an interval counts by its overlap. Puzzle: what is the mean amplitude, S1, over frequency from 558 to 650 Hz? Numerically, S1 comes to 1.52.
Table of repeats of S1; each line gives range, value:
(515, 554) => 1.52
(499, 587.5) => 1.53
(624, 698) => 1.52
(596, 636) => 1.51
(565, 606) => 1.53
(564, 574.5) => 1.51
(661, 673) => 1.52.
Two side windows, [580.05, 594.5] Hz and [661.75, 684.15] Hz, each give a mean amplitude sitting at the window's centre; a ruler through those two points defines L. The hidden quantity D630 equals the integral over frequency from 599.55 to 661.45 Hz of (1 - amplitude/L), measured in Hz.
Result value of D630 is 0.62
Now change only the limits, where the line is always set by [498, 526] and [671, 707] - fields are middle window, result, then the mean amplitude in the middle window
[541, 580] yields 0.5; 1.51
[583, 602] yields -0.3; 1.55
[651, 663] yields -0.2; 1.53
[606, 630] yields 0.6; 1.48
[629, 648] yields -0.4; 1.55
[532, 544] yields 0.1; 1.52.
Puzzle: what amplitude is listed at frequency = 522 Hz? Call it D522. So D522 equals 1.51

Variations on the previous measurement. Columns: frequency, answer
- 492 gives 1.55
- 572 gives 1.5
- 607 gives 1.46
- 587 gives 1.54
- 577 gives 1.54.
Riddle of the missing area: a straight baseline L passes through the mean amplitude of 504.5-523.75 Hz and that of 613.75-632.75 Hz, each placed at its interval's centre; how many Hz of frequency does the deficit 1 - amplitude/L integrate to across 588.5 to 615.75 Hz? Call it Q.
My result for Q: -0.3 Hz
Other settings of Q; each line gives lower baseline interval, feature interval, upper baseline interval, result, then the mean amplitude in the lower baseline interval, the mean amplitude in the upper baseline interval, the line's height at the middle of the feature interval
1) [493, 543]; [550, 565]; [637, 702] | 0.17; 1.54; 1.52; 1.53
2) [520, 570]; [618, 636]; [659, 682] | 0.21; 1.52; 1.53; 1.52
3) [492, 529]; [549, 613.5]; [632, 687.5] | 0.76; 1.55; 1.53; 1.54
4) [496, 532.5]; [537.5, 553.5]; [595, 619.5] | 0.24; 1.54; 1.5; 1.53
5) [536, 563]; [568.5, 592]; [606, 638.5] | -0.29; 1.51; 1.5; 1.51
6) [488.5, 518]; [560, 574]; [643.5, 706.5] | 0.24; 1.55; 1.52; 1.54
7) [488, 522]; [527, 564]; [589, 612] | 0.44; 1.55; 1.52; 1.54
